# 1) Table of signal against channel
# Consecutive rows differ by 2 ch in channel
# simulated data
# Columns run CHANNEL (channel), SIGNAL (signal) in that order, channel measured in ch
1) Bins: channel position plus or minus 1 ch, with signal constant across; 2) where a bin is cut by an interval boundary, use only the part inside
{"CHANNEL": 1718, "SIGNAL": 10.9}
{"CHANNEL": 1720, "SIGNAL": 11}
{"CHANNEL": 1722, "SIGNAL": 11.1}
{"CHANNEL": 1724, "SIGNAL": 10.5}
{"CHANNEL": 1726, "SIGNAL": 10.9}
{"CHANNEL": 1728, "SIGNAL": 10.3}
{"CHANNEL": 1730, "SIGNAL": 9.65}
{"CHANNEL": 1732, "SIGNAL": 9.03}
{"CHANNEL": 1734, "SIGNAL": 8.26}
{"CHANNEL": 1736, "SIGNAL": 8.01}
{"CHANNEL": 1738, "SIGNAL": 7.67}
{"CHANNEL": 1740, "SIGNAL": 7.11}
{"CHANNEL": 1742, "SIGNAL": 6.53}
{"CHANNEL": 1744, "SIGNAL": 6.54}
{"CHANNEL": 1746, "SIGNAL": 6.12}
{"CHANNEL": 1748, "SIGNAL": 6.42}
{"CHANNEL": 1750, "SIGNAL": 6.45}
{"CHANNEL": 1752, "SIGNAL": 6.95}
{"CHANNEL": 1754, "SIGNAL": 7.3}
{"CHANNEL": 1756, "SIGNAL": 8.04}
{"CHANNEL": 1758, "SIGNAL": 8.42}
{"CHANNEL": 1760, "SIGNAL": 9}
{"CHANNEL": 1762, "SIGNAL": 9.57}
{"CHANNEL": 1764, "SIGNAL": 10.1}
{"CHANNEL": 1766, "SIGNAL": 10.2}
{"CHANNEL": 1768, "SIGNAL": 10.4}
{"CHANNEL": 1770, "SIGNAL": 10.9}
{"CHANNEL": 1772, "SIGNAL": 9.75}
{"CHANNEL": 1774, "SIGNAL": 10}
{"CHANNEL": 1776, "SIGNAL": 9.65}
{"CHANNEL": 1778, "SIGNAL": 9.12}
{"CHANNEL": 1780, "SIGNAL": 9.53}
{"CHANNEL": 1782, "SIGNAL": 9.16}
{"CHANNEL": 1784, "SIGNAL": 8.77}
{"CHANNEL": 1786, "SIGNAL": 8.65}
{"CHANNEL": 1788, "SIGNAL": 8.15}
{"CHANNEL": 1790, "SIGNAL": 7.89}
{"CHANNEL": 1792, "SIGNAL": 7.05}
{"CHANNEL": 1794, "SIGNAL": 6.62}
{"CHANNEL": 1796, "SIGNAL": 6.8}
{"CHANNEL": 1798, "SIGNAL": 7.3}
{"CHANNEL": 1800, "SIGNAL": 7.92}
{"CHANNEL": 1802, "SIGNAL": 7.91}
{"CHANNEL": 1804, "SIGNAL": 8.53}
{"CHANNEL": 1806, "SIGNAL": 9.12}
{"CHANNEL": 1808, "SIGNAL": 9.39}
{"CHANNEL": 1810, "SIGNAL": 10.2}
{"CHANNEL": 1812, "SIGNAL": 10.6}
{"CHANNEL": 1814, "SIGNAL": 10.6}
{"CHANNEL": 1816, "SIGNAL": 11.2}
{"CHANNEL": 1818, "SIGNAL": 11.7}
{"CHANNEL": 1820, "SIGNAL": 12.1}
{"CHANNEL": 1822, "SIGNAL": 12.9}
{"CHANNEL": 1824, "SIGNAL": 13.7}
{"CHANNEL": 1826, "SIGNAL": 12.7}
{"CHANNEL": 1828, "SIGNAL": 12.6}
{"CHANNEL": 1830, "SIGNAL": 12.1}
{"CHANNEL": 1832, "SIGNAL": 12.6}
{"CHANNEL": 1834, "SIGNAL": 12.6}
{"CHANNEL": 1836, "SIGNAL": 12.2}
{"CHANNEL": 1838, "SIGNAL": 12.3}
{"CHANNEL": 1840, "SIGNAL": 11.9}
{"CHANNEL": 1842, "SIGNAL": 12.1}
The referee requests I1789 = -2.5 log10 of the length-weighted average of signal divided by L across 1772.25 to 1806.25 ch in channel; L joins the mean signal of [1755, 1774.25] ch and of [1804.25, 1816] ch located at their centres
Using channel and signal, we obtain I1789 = 0.17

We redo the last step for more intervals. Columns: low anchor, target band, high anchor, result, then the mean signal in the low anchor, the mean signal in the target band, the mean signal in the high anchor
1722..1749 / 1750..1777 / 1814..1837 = 0.053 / 8.34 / 9.15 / 12.3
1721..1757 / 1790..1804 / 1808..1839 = 0.405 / 8.16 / 7.4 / 11.9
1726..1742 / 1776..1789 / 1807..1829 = 0.155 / 8.59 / 8.95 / 11.6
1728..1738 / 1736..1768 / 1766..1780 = 0.192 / 8.79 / 7.85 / 9.96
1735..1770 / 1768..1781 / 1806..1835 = -0.077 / 8.02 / 9.87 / 11.7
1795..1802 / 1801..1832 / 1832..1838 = -0.120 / 7.42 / 11.1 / 12.4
